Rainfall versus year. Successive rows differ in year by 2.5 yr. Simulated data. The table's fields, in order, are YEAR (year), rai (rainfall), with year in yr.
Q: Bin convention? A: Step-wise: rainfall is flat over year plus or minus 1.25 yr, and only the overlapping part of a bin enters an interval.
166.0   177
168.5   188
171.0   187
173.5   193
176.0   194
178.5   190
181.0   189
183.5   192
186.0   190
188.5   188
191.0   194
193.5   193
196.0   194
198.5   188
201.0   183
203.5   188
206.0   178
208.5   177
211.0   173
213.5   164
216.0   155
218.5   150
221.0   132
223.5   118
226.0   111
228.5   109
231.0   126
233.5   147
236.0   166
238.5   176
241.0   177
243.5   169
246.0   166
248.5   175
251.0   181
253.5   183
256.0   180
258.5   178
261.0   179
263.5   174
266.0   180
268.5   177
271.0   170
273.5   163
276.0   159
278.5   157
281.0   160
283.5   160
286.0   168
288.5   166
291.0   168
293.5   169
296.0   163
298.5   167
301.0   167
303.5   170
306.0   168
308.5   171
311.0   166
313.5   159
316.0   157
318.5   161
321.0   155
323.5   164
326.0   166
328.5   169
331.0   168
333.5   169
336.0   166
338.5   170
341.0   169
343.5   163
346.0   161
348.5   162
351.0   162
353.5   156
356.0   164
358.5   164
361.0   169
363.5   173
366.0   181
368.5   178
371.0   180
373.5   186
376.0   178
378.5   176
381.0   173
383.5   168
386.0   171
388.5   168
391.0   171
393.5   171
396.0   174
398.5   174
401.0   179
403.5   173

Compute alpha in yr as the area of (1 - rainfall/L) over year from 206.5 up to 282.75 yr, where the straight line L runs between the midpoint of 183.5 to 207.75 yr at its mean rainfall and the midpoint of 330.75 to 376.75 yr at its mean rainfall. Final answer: 8.83 yr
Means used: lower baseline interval 188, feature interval 161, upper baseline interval 169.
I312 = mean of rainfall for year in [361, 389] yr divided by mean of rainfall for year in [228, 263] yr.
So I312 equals 1.1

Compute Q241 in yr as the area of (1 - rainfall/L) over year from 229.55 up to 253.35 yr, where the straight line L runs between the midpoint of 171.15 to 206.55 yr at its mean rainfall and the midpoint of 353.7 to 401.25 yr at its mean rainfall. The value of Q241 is 2.6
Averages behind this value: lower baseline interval 190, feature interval 165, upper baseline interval 173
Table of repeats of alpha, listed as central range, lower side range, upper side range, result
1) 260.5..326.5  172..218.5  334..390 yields 3.6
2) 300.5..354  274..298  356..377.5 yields 1.6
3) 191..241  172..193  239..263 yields 6.4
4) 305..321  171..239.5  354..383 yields 0.9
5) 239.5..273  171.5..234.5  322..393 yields -1.3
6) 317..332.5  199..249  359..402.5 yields 0.4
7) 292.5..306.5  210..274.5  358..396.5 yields -0.1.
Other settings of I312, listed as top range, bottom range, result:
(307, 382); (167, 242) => 0.99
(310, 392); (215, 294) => 1.04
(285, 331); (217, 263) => 1.05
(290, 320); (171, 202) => 0.87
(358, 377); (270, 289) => 1.09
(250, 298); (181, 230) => 1.02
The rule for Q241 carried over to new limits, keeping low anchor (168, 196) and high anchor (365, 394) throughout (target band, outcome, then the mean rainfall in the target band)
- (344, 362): 1.50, 162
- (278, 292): 1.48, 163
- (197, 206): 0.19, 185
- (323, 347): 1.62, 167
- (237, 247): 0.76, 172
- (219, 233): 4.86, 122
